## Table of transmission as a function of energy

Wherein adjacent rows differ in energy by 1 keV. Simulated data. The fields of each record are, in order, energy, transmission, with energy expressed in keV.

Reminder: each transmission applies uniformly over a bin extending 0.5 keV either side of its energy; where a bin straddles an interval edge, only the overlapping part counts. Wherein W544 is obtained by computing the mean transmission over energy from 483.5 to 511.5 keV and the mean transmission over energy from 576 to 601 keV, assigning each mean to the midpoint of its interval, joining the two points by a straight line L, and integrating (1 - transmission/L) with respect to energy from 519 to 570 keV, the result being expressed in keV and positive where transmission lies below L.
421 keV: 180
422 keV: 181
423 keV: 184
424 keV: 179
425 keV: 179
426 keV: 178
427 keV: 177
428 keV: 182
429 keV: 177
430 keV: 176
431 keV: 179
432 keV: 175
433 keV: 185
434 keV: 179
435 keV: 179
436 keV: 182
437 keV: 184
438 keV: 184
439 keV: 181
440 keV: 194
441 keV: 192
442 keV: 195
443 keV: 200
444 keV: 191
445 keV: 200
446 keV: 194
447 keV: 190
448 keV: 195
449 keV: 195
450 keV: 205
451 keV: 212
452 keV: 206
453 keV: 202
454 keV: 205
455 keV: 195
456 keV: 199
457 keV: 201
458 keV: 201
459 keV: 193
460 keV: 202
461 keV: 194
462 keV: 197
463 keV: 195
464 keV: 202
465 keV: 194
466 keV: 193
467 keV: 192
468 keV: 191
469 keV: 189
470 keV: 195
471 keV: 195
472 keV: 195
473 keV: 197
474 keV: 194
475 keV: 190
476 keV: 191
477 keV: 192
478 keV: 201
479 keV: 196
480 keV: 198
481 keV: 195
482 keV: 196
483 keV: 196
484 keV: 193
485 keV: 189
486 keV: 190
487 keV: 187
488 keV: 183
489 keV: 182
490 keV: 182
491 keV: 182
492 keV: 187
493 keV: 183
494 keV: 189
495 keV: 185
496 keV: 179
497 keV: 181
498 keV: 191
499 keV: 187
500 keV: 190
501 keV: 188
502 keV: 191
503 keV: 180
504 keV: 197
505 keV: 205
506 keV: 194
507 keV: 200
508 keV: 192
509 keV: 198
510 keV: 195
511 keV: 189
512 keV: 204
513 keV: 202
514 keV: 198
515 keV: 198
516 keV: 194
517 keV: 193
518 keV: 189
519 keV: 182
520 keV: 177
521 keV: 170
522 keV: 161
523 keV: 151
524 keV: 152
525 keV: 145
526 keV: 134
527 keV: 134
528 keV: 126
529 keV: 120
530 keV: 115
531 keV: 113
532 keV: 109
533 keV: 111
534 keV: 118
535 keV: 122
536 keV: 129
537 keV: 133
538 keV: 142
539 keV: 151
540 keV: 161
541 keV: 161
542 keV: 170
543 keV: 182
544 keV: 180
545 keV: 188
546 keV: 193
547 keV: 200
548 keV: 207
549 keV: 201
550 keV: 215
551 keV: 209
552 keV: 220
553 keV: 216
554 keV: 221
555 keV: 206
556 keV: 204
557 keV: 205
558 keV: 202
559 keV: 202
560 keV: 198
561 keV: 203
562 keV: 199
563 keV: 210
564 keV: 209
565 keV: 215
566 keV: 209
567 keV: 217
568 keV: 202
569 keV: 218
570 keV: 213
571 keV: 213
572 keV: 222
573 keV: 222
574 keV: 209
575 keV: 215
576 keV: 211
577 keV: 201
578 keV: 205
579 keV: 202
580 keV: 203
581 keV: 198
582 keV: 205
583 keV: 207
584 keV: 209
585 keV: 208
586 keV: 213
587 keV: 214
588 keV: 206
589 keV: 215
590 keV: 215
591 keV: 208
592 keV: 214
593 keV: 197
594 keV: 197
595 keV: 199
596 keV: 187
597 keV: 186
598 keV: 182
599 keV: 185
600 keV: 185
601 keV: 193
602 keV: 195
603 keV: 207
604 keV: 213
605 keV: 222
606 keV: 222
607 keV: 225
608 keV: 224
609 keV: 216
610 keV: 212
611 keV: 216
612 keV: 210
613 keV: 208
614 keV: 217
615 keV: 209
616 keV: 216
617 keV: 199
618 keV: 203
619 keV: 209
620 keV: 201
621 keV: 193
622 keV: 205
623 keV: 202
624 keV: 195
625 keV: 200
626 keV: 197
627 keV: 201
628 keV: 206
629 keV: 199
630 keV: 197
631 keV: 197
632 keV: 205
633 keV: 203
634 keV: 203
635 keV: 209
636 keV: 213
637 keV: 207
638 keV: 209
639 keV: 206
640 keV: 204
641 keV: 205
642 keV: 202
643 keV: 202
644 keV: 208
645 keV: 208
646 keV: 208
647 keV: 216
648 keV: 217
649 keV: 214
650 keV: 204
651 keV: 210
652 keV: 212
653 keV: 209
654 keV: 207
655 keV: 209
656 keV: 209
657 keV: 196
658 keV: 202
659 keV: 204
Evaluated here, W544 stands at 5.38 keV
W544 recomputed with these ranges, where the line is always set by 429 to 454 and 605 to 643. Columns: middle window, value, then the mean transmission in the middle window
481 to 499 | 0.7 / 187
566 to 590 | -0.9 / 210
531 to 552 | 3.7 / 164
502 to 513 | 0.1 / 196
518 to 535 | 5.0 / 140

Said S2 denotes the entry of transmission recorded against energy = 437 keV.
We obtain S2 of 184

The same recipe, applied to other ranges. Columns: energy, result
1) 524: 152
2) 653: 209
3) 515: 198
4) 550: 215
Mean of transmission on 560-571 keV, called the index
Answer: 209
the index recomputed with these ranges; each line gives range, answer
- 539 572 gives 201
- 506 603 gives 188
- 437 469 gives 196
